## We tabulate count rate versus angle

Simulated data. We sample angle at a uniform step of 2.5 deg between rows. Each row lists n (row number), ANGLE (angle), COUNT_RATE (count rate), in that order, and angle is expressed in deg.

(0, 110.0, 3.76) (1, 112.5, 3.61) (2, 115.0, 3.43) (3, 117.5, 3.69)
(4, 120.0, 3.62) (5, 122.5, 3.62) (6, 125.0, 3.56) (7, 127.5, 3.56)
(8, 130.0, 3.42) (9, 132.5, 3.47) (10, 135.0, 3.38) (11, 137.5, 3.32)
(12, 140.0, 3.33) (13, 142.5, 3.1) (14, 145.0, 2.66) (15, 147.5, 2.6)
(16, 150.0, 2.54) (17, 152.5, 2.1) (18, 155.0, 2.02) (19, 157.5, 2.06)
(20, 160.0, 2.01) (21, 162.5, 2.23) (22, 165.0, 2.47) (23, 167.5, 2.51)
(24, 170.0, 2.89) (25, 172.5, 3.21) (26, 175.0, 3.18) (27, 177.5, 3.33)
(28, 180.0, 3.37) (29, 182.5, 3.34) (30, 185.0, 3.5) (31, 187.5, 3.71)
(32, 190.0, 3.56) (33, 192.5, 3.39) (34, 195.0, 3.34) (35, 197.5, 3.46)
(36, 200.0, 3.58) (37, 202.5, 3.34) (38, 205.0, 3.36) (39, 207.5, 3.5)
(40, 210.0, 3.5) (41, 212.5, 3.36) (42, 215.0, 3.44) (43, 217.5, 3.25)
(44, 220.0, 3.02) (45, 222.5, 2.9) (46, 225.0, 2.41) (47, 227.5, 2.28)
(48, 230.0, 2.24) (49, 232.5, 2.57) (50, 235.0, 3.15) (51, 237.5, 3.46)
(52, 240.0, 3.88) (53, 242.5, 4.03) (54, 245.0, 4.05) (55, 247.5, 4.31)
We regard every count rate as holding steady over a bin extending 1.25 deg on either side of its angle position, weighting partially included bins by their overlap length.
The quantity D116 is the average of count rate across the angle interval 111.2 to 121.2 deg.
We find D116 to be 3.59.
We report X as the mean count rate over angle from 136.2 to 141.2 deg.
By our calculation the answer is 3.33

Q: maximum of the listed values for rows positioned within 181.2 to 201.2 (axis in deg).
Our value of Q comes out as 3.71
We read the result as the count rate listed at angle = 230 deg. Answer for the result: 2.24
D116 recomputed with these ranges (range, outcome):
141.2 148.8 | 2.79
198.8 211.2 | 3.46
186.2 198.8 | 3.49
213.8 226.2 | 3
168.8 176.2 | 3.09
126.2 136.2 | 3.46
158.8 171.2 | 2.42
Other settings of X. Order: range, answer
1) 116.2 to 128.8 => 3.61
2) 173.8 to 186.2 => 3.34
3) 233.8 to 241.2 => 3.5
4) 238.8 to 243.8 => 3.96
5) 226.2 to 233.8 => 2.37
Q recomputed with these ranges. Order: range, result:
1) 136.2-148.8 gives 3.33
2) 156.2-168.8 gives 2.51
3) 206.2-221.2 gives 3.5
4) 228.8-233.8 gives 2.57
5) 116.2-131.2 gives 3.69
